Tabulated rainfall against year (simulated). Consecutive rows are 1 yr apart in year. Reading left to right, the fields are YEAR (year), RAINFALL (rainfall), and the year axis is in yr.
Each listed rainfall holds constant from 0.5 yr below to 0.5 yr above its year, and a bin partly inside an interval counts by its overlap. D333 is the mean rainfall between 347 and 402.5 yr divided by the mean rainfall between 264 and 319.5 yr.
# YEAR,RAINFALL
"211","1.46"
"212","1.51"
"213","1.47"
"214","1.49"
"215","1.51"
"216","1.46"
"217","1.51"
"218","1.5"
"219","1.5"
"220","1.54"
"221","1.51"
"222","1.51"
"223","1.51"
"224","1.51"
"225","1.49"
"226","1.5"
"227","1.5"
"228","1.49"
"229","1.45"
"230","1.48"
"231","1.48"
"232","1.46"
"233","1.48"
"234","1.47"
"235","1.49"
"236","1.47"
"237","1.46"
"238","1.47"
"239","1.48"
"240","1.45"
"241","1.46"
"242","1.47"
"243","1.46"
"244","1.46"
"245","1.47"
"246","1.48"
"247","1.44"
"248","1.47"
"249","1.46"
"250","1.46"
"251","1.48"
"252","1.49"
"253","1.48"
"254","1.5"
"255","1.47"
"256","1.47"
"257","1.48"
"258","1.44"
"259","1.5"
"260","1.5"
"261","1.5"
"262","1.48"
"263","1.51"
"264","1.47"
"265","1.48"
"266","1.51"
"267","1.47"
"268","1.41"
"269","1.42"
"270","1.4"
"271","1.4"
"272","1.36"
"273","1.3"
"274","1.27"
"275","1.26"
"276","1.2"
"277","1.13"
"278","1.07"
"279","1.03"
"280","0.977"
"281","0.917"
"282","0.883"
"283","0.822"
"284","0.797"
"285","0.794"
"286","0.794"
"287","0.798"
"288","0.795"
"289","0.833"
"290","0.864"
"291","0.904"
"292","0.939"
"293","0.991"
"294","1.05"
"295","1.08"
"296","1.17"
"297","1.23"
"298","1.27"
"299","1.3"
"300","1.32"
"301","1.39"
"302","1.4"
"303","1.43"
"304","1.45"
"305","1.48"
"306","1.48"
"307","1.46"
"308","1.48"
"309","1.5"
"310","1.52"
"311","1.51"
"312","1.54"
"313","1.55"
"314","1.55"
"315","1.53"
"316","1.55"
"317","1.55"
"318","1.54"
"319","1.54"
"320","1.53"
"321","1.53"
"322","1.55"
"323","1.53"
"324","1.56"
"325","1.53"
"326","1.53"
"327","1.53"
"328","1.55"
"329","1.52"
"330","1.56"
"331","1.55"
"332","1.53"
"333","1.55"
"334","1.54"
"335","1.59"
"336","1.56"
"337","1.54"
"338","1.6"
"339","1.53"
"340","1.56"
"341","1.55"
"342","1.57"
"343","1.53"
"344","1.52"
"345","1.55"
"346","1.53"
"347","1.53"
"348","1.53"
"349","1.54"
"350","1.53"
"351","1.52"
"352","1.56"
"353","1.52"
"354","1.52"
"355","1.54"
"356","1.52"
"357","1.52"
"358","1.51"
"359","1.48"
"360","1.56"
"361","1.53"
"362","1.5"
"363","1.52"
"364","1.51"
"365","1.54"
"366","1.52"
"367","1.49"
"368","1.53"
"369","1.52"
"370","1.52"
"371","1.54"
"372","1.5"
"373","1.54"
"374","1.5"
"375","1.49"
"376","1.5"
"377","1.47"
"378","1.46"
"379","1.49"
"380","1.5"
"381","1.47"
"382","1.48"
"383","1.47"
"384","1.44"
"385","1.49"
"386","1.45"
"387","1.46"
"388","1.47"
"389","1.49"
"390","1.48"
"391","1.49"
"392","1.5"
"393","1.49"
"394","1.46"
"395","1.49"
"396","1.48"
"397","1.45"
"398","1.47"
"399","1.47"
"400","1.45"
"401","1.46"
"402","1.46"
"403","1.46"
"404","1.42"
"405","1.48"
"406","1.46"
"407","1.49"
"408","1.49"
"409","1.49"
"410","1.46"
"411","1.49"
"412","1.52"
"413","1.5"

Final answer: 1.20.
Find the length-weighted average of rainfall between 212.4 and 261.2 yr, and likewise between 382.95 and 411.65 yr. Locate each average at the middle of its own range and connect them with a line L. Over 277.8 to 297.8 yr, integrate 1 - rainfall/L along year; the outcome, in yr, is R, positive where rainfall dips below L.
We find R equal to 7.28 yr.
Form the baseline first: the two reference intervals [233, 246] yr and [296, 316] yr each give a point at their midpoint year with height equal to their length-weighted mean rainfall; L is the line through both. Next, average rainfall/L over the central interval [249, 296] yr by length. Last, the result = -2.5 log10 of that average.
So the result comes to 0.19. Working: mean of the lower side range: 1.47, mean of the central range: 1.22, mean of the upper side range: 1.44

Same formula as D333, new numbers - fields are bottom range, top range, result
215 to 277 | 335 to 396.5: 1.04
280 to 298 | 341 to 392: 1.62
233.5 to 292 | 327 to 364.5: 1.18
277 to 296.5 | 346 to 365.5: 1.65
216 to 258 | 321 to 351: 1.04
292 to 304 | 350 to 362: 1.23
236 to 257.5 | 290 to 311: 0.88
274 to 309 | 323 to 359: 1.38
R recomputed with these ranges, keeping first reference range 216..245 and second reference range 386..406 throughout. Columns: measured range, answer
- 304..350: -1.9 yr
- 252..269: 0.0 yr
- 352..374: -0.7 yr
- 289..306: 3.2 yr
